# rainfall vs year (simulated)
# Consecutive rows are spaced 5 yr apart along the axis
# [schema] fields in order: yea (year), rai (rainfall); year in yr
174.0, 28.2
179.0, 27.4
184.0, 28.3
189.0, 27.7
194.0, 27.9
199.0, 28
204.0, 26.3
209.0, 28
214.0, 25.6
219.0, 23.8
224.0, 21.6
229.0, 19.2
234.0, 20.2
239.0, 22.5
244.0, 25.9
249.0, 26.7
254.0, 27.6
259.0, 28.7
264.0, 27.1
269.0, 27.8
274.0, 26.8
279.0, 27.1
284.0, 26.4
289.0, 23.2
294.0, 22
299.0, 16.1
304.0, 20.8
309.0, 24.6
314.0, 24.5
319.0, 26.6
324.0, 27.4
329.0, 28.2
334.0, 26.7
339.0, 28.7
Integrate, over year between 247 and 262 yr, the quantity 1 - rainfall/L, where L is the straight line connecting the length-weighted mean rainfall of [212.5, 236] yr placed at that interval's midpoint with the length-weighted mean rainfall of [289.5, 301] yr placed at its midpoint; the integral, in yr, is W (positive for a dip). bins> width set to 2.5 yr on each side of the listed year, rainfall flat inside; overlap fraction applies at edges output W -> -4.7 yr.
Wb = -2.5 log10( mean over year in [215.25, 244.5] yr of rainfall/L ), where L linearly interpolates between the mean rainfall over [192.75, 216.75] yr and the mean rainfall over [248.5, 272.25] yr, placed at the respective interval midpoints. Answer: 0.23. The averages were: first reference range 27.1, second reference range 27.6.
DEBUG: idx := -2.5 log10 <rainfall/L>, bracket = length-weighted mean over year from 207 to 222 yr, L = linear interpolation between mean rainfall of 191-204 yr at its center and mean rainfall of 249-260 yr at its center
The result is 0.08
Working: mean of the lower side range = 27.6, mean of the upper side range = 27.7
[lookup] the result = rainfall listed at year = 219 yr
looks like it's 23.8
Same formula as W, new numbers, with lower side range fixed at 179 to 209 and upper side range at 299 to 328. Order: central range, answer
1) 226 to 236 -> 2.56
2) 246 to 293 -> -2.16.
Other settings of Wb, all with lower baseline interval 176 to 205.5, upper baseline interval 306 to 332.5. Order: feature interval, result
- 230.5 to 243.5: 0.23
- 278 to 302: 0.17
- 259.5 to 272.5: -0.03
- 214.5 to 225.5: 0.17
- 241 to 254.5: 0.02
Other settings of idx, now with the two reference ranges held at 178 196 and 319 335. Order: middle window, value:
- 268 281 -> 0.02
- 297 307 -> 0.41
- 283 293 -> 0.14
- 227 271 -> 0.10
